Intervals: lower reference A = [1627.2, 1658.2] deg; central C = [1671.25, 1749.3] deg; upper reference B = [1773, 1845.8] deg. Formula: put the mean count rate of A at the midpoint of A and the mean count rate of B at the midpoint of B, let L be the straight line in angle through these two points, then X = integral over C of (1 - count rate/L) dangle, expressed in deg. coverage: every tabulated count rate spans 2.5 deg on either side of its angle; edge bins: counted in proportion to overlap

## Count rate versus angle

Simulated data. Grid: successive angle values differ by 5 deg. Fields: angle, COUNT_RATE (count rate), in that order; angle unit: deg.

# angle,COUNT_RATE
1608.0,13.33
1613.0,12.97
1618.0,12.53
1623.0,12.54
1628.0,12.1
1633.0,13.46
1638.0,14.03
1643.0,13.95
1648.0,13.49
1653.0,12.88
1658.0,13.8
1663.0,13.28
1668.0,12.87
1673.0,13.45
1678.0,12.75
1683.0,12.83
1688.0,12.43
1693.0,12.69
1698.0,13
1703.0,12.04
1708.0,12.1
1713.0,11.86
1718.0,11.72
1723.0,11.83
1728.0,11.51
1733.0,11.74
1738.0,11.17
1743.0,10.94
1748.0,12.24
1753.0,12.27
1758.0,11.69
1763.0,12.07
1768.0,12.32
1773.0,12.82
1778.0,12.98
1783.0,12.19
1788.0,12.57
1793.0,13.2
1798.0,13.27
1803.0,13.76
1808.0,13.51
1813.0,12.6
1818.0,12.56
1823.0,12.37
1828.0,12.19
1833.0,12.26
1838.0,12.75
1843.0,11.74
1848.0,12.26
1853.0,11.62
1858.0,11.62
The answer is 6.0 deg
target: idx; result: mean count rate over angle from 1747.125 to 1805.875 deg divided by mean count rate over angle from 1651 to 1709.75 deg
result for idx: 1.0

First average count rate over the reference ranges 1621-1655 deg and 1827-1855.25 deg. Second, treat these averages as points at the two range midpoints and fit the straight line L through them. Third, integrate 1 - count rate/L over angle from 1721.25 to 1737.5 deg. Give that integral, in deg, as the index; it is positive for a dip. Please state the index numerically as 1.4 deg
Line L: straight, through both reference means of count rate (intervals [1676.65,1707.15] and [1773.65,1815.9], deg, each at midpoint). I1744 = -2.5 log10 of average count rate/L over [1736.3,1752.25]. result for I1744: 0.11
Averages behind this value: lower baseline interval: 12.6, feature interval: 11.6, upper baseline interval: 13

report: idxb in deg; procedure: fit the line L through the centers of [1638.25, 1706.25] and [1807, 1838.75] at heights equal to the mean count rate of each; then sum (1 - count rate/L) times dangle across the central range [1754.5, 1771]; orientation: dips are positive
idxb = 0.89 deg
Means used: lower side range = 13.1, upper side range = 12.6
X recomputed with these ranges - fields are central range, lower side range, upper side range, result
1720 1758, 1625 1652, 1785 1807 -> 4.5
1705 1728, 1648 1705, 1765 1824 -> 1.9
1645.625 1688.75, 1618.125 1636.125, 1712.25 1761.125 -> -2.7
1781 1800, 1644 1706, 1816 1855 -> -0.6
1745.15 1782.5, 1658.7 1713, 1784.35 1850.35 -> 1.1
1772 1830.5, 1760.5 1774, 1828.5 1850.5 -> -2.5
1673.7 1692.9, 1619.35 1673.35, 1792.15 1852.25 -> 0.5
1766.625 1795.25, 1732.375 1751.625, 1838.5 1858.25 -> -2.5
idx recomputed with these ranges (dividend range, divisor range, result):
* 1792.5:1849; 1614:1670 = 0.96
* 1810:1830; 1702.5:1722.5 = 1.05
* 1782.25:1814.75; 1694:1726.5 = 1.08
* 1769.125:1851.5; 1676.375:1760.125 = 1.05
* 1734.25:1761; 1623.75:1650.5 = 0.87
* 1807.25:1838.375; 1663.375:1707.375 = 0.98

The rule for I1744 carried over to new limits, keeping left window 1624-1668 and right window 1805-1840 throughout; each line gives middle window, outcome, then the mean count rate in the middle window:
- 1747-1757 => 0.06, 12.2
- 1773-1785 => 0.01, 12.7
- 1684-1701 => 0.04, 12.7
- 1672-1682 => 0.02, 13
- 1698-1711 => 0.07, 12.2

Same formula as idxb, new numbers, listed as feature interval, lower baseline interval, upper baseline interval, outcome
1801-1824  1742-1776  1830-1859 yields -1.7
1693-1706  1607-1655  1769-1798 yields 0.4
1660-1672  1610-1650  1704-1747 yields -0.6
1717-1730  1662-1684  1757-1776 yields 1.0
